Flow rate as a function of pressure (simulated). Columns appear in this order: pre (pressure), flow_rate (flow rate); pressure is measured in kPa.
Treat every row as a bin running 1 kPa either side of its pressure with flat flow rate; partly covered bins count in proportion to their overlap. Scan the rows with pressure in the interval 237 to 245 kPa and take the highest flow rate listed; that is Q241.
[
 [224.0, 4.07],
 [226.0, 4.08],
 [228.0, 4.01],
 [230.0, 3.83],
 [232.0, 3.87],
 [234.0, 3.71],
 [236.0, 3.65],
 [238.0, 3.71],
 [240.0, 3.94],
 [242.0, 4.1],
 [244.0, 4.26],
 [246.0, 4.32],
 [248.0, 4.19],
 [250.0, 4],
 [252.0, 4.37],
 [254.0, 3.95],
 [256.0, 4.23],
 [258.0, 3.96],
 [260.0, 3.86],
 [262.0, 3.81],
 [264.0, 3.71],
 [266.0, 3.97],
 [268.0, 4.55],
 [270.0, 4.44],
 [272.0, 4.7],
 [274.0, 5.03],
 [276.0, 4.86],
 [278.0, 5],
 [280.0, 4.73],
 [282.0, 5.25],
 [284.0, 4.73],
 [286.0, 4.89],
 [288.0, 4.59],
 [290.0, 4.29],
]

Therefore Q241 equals 4.26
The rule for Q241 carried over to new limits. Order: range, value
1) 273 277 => 5.03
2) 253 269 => 4.55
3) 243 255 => 4.37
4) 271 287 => 5.25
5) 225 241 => 4.08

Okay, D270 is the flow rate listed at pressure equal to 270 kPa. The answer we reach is 4.44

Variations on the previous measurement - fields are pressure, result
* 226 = 4.08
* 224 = 4.07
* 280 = 4.73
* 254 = 3.95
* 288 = 4.59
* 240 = 3.94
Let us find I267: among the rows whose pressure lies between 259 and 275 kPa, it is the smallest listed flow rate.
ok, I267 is 3.71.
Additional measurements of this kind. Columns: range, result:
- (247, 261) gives 3.86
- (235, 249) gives 3.65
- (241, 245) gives 4.1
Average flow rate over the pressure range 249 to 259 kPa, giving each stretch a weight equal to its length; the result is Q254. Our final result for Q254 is 4.1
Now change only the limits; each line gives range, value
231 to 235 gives 3.79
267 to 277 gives 4.72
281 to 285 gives 4.99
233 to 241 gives 3.75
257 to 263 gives 3.88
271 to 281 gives 4.86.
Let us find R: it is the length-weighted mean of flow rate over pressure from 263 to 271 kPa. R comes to 4.17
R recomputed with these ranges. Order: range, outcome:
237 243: 3.92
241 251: 4.17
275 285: 4.91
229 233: 3.85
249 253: 4.19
